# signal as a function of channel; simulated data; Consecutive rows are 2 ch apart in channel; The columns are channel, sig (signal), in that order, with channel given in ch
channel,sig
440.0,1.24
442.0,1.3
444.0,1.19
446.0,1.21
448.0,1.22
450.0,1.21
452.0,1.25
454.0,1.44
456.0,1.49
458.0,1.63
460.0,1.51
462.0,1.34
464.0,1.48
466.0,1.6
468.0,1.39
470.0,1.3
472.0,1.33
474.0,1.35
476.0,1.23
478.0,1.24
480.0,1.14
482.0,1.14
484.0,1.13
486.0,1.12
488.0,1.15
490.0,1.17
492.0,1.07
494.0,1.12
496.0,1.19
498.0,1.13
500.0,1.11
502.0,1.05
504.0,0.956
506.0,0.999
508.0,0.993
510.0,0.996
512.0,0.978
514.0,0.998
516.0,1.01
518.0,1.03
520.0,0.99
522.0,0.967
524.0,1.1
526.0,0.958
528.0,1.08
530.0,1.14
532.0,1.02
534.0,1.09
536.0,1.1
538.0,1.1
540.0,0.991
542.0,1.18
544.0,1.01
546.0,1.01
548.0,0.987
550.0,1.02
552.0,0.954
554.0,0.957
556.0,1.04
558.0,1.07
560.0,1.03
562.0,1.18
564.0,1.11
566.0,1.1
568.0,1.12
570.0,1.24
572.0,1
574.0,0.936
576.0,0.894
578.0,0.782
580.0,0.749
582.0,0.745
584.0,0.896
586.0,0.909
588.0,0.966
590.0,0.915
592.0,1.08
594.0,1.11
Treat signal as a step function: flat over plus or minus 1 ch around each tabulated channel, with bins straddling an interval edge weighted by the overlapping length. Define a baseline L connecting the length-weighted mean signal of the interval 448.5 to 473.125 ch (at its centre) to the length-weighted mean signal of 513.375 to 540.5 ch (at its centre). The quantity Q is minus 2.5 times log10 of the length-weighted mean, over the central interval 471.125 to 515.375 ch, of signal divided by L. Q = 0.107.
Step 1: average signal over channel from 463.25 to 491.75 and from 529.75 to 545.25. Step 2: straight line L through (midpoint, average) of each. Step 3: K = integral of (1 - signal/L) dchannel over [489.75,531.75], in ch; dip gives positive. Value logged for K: 4.0 ch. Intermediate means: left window 1.26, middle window 1.05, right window 1.07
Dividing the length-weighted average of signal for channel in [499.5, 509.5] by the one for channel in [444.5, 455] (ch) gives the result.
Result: 0.80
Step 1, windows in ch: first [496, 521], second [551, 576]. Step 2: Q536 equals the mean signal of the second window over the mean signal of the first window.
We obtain 1.03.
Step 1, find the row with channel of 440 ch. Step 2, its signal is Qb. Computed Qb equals 1.24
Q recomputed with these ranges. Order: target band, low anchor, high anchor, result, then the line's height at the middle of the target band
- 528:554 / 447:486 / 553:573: 0.093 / 1.14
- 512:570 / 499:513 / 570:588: -0.106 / 0.954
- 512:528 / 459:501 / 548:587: 0.120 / 1.13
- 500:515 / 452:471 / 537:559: 0.219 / 1.23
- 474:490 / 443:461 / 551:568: 0.083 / 1.27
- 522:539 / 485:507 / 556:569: 0.030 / 1.1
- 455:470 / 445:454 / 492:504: -0.219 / 1.21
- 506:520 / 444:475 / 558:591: 0.189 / 1.19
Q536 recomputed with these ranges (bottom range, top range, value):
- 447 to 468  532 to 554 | 0.73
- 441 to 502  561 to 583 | 0.78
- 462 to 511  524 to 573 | 0.90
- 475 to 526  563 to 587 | 0.89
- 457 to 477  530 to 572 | 0.75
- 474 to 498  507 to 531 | 0.88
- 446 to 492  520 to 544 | 0.81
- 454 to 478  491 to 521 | 0.74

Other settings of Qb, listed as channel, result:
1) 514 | 0.998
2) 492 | 1.07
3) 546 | 1.01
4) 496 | 1.19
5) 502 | 1.05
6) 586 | 0.909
